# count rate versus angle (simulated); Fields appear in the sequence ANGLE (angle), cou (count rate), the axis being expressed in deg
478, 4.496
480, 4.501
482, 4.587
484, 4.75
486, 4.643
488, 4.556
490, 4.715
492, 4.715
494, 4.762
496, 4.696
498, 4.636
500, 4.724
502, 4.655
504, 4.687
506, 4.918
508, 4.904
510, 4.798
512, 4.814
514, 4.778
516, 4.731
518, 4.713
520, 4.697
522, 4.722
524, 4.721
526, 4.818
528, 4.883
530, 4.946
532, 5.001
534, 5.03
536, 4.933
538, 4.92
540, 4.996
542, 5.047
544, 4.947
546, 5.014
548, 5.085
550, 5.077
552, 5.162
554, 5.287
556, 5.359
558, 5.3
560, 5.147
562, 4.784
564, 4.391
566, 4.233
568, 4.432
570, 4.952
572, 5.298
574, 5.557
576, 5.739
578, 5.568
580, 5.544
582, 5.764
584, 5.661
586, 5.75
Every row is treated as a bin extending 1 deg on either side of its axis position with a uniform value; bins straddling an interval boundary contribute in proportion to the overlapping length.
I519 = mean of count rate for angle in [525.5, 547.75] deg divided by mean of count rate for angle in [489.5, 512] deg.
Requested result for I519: 1.05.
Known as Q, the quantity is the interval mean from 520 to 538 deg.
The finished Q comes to 4.87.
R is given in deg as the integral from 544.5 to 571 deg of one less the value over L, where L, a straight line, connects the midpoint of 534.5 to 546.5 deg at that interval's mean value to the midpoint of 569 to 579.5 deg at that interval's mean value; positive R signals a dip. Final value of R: 1.3 deg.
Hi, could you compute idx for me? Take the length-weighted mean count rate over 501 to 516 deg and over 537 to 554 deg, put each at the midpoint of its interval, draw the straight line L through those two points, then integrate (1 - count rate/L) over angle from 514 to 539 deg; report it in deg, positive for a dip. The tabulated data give 0.4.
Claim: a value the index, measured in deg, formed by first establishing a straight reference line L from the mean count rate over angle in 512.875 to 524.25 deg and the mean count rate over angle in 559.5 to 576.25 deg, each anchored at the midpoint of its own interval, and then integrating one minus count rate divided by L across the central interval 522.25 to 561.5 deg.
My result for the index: -1.7 deg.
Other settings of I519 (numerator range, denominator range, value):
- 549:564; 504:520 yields 1.07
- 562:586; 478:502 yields 1.12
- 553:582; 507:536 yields 1.06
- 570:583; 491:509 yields 1.17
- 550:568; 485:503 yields 1.05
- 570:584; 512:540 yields 1.14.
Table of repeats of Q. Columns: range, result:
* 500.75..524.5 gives 4.76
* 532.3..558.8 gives 5.09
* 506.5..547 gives 4.87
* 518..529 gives 4.76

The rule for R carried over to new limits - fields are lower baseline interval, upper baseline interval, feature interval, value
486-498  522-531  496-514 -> -0.1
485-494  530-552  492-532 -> 0.4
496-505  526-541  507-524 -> 0.1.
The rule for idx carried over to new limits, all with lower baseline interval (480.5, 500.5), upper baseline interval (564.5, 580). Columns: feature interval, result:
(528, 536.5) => -0.1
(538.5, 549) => -0.1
